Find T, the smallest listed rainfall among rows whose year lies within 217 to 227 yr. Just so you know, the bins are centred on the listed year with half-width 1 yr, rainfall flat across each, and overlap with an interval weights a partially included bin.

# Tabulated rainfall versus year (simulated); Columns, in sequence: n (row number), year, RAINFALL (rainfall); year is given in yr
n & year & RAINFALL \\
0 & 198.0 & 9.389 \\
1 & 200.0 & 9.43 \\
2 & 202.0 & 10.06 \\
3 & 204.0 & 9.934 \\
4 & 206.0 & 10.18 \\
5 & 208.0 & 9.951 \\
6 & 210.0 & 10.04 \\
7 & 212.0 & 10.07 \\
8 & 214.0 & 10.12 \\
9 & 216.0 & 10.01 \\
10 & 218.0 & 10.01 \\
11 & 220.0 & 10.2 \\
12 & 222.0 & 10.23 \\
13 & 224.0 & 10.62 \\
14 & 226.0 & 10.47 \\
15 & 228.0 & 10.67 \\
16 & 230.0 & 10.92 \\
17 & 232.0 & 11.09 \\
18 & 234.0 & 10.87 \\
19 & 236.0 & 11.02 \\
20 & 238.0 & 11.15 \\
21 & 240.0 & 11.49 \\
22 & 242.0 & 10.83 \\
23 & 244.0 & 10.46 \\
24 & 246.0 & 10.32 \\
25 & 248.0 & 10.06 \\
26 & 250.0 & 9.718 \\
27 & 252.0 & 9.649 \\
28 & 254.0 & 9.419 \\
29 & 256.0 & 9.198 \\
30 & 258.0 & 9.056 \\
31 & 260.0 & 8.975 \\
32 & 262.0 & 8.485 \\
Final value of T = 10.01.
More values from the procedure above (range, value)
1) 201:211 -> 9.934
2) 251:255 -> 9.419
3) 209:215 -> 10.04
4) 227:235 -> 10.67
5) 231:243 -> 10.83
